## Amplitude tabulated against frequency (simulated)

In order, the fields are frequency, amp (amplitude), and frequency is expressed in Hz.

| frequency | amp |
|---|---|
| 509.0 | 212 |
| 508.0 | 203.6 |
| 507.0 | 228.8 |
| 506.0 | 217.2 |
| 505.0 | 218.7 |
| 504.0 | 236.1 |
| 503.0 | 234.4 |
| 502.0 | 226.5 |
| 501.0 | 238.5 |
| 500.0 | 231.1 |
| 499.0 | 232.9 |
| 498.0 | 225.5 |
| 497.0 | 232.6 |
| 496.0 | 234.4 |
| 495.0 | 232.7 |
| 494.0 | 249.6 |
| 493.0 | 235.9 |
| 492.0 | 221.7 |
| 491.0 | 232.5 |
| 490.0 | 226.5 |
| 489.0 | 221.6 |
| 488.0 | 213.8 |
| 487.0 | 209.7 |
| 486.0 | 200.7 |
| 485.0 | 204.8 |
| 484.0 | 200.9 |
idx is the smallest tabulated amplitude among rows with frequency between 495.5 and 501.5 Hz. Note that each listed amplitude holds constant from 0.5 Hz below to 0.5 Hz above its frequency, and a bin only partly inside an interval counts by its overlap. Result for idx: 225.5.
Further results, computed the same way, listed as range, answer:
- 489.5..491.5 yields 226.5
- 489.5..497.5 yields 221.7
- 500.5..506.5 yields 217.2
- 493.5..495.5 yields 232.7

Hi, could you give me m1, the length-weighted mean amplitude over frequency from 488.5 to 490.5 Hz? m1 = 224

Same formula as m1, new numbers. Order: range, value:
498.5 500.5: 232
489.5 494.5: 233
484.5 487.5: 205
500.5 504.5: 234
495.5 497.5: 234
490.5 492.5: 227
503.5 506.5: 224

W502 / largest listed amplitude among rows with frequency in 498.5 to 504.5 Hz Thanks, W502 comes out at 238.5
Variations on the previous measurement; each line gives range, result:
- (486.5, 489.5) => 221.6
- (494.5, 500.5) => 234.4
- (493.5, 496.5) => 249.6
